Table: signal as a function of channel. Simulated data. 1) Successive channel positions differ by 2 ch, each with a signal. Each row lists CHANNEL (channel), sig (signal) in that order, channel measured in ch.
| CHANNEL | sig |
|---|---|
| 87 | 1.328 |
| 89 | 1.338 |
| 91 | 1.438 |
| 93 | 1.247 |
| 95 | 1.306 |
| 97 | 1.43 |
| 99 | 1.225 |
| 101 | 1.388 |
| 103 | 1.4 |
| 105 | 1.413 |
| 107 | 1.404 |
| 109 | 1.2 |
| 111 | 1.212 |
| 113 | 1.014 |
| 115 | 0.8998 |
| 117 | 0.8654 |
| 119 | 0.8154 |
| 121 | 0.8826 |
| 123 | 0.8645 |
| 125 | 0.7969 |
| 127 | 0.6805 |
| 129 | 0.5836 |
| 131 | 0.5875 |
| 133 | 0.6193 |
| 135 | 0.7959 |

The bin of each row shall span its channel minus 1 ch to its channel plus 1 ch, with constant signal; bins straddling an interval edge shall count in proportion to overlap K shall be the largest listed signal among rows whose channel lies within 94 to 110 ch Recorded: 1.43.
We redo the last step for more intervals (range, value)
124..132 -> 0.7969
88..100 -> 1.438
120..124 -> 0.8826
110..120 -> 1.212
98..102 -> 1.388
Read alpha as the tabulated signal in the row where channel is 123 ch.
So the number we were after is 0.8645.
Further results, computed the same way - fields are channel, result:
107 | 1.404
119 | 0.8154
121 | 0.8826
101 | 1.388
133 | 0.6193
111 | 1.212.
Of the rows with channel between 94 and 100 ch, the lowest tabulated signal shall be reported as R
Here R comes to 1.225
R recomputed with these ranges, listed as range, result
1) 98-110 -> 1.2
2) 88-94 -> 1.247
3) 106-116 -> 0.8998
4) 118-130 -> 0.5836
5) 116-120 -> 0.8154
